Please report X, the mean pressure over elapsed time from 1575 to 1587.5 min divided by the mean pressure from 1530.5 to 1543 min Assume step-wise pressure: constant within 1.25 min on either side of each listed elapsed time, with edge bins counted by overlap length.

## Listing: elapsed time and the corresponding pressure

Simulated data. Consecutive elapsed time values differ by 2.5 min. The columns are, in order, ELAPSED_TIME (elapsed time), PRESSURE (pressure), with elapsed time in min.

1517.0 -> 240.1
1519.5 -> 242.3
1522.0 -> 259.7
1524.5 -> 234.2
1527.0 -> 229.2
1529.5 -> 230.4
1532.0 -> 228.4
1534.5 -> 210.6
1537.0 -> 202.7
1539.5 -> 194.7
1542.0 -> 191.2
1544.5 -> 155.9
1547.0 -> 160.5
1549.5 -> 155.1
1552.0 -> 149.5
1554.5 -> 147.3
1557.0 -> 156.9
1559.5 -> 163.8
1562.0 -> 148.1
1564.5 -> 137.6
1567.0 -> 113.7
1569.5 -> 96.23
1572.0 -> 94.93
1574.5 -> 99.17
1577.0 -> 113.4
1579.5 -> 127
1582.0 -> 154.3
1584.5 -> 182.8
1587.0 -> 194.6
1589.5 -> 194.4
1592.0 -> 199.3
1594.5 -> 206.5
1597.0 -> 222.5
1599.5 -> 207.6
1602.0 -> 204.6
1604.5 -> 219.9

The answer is 0.72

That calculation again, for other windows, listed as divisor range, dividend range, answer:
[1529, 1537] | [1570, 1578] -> 0.46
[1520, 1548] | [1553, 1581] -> 0.61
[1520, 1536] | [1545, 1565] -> 0.66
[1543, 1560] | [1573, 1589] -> 0.94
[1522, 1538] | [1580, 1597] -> 0.83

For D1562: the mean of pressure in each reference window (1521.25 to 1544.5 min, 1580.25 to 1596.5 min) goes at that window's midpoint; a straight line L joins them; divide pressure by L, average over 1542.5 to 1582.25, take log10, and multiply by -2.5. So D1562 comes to 0.425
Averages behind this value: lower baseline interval 216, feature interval 136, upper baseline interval 188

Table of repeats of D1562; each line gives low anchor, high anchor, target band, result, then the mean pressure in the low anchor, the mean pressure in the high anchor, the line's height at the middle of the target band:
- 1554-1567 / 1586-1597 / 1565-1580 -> 0.48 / 147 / 201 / 168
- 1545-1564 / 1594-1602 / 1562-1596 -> 0.26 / 154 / 212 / 186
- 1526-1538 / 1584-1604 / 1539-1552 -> 0.28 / 220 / 203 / 217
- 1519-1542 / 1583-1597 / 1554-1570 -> 0.45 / 223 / 197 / 210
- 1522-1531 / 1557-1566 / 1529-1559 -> 0.08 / 235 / 150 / 192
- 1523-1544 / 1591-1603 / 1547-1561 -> 0.34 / 214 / 208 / 212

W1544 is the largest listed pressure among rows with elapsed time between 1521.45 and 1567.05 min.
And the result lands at 259.7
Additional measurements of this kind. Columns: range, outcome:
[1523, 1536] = 234.2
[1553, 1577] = 163.8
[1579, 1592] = 199.3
